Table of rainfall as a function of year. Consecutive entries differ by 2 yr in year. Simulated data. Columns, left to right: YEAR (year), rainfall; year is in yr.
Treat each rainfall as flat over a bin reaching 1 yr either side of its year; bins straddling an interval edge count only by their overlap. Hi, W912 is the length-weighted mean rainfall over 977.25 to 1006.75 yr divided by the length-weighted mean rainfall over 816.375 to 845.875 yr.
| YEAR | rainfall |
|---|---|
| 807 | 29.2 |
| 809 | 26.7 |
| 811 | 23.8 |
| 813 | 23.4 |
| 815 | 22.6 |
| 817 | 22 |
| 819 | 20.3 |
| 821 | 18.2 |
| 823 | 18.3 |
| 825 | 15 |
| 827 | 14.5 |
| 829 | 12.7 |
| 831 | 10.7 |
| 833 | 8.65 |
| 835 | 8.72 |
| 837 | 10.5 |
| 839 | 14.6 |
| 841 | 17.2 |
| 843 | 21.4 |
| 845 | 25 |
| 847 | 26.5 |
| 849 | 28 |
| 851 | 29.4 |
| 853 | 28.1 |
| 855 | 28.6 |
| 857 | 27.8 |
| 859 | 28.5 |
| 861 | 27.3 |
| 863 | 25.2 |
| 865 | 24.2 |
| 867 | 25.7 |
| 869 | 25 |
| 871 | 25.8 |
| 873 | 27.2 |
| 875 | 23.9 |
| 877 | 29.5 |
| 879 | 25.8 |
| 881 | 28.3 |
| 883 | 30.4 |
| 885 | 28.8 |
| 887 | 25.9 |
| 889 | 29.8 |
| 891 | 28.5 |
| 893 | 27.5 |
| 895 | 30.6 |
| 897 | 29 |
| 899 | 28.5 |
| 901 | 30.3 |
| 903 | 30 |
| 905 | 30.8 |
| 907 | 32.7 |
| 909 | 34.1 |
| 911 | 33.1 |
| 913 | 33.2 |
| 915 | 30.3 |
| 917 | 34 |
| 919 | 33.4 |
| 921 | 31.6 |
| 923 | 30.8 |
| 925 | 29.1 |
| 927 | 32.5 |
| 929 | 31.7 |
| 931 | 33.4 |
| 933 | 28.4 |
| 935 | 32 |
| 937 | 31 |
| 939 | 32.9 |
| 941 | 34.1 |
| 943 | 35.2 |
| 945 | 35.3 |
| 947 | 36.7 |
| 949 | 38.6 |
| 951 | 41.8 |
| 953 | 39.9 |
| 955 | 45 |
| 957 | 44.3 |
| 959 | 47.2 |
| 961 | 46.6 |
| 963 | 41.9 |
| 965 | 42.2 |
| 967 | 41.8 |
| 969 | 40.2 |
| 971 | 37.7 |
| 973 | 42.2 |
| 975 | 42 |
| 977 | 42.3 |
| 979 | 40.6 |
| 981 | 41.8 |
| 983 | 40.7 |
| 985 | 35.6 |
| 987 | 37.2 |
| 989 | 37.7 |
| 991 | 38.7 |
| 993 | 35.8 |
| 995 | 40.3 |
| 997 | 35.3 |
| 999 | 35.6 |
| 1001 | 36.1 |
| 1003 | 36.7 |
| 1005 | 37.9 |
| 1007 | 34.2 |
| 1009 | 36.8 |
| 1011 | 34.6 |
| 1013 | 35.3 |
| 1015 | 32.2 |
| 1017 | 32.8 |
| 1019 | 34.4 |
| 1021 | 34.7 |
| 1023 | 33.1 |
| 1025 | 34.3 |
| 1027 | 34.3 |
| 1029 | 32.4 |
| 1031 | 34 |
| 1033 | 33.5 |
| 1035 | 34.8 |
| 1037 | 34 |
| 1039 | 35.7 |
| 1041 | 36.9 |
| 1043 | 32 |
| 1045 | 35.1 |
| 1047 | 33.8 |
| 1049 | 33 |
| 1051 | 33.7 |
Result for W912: 2.4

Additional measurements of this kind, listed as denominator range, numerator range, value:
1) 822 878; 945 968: 1.94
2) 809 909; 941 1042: 1.57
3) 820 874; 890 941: 1.47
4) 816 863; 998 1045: 1.71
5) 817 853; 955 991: 2.29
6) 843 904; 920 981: 1.37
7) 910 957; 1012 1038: 0.99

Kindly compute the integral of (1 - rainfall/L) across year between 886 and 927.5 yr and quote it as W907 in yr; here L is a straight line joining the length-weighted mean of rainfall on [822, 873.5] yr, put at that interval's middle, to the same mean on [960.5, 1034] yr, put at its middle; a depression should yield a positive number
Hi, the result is -4.7 yr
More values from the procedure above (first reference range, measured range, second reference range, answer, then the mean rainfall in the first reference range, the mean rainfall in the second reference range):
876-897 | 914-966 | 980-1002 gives -4.4 yr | 28.5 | 37.7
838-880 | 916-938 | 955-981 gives 2.7 yr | 25.5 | 42.5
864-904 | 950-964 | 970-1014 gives -3.7 yr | 27.7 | 38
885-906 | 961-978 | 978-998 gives -2.4 yr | 29.1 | 38.4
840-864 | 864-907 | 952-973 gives 4.3 yr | 26.1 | 42.7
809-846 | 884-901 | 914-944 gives -1.2 yr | 17.3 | 32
